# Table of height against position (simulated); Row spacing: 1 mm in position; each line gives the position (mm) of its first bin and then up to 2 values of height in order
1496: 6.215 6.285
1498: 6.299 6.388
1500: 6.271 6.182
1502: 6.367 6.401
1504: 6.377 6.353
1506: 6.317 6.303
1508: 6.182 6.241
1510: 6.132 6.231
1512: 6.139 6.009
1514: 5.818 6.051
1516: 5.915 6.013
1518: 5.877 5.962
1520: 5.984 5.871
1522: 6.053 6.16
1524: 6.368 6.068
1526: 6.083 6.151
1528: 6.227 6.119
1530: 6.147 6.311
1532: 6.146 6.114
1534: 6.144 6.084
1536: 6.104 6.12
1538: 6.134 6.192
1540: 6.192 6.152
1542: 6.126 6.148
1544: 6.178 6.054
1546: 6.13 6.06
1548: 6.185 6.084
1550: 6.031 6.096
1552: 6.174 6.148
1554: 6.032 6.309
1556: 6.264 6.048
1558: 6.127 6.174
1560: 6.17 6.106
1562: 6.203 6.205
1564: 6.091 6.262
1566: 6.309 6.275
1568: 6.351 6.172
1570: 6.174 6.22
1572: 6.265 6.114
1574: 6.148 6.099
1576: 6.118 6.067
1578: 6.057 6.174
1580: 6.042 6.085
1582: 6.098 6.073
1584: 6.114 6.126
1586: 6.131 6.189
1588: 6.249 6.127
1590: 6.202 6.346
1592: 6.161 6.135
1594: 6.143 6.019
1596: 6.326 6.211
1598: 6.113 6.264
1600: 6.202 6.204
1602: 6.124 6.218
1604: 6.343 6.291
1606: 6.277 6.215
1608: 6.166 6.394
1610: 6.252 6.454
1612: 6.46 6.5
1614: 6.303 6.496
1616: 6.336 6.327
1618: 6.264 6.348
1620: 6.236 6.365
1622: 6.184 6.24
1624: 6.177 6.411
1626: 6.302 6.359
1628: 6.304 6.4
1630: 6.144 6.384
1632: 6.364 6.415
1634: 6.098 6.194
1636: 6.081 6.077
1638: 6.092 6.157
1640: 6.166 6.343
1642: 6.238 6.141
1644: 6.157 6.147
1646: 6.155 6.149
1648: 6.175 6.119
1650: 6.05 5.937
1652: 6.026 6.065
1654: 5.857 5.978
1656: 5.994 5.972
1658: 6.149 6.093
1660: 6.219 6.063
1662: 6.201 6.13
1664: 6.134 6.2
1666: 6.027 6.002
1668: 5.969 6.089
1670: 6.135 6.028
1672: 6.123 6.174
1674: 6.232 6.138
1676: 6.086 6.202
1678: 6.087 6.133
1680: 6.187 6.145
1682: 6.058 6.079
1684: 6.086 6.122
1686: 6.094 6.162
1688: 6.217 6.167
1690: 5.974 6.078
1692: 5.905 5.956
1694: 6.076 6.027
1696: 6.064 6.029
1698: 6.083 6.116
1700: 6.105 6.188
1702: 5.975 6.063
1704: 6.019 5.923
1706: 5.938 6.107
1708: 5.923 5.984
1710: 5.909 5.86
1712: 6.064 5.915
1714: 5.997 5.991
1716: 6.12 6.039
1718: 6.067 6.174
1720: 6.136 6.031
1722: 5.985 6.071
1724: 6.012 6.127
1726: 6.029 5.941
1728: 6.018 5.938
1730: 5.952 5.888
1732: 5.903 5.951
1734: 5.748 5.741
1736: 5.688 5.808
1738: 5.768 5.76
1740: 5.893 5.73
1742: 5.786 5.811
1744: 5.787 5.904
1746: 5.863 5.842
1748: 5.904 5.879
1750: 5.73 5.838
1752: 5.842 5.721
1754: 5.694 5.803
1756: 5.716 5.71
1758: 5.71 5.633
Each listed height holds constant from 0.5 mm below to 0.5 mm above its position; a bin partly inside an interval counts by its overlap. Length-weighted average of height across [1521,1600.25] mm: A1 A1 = 6.15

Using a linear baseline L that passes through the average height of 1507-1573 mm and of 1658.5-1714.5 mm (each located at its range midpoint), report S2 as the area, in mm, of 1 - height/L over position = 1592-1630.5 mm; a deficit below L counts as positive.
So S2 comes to -1.1 mm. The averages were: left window 6.13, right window 6.07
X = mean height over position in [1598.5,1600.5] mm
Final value 6.23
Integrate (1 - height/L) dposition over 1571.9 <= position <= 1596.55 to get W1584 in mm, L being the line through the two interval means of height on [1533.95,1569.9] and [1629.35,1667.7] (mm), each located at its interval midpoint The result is 0.02 mm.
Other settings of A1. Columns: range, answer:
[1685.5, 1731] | 6.03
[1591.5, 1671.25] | 6.2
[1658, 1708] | 6.09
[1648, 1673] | 6.07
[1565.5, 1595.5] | 6.16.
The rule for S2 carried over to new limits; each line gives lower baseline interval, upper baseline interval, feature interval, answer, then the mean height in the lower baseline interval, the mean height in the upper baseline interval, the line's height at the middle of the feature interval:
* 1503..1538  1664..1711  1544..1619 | -1.1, 6.13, 6.07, 6.11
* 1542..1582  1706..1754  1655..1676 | -0.3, 6.15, 5.92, 6.01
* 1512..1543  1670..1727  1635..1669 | -0.2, 6.09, 6.06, 6.07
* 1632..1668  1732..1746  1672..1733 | -1.2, 6.12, 5.8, 5.93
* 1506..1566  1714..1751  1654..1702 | -0.9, 6.13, 5.92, 5.97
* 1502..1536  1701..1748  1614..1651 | -1.3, 6.13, 5.94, 6.03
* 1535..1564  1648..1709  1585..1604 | -0.2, 6.14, 6.07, 6.12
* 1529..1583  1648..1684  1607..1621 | -0.5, 6.15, 6.09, 6.12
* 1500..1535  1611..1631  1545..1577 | 0.3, 6.14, 6.33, 6.22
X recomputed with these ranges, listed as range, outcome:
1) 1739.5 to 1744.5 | 5.8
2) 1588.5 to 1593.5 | 6.19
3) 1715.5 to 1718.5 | 6.08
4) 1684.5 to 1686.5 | 6.11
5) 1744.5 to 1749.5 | 5.88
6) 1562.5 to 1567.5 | 6.23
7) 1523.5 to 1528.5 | 6.18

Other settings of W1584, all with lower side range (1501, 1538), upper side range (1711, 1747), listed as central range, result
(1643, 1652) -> -0.15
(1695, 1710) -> -0.19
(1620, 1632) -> -0.53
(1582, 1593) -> -0.17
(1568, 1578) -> -0.12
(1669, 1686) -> -0.41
